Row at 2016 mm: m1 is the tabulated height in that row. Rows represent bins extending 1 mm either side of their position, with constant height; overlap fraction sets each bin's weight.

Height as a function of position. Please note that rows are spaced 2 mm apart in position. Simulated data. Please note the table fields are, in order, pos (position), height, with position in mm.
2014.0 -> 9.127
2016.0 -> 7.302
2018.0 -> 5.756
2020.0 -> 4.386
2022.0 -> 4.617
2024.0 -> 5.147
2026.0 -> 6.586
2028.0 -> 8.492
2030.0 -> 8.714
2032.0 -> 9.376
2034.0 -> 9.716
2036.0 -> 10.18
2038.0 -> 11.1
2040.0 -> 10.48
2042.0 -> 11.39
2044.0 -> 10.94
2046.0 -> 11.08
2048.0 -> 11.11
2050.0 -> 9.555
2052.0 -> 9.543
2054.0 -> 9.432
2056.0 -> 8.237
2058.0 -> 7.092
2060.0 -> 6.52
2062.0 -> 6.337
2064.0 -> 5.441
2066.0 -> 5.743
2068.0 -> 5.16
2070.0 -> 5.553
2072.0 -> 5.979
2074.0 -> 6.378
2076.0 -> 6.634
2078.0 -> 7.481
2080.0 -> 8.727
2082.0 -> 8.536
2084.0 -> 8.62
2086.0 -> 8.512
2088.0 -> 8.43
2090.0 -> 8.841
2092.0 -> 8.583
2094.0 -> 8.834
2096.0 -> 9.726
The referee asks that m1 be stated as 7.302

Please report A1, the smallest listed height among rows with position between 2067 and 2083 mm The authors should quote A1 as 5.16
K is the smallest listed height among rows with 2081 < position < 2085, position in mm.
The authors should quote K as 8.536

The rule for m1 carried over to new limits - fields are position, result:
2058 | 7.092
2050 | 9.555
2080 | 8.727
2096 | 9.726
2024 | 5.147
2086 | 8.512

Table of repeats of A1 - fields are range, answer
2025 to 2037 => 6.586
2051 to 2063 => 6.337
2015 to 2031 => 4.386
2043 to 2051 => 9.555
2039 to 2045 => 10.48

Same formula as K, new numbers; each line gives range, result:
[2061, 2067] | 5.441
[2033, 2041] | 9.716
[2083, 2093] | 8.43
